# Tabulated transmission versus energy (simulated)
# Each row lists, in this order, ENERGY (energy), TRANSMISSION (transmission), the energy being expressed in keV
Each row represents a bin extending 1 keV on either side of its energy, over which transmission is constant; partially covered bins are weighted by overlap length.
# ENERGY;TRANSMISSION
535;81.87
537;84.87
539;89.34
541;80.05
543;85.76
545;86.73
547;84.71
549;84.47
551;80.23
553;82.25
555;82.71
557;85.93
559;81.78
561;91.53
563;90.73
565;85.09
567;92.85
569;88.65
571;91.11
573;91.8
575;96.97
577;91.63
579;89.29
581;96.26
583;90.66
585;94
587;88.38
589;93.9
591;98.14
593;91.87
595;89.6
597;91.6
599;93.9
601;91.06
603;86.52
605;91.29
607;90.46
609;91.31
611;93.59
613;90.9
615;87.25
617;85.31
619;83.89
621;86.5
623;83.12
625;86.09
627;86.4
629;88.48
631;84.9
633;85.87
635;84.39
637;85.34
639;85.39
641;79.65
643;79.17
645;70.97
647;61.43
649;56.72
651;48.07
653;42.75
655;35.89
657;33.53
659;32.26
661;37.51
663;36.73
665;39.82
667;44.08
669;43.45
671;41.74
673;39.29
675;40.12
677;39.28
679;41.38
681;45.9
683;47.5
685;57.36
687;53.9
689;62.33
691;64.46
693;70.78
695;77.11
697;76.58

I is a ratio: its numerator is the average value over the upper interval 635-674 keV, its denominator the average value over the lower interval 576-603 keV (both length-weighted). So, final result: 0.6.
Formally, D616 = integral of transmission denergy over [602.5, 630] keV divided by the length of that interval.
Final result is 88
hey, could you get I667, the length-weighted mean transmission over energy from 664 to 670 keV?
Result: 42.4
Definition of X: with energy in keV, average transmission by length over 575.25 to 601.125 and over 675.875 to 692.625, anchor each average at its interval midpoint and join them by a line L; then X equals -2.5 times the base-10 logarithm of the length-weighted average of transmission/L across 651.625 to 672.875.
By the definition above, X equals 0.490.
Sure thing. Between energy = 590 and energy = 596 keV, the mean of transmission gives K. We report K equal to 93.2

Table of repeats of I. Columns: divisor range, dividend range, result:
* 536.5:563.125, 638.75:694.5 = 0.60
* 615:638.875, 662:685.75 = 0.50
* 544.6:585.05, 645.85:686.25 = 0.49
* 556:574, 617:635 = 0.96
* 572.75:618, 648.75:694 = 0.50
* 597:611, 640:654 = 0.69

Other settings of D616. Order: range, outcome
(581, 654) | 84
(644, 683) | 43.8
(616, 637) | 85.5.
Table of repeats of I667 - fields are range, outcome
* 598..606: 90.7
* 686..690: 58.1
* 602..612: 90.6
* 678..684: 44.9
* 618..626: 84.9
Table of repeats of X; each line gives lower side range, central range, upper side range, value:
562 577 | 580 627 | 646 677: -0.237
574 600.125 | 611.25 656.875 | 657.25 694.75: -0.098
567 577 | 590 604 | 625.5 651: -0.061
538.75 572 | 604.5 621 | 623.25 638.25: -0.040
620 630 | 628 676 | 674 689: 0.206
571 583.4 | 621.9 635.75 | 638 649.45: -0.110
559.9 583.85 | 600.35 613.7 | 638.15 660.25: -0.200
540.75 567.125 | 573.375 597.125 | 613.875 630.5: -0.087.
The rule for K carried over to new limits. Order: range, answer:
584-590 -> 92.1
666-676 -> 41.7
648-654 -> 49.2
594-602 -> 91.5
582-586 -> 92.3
